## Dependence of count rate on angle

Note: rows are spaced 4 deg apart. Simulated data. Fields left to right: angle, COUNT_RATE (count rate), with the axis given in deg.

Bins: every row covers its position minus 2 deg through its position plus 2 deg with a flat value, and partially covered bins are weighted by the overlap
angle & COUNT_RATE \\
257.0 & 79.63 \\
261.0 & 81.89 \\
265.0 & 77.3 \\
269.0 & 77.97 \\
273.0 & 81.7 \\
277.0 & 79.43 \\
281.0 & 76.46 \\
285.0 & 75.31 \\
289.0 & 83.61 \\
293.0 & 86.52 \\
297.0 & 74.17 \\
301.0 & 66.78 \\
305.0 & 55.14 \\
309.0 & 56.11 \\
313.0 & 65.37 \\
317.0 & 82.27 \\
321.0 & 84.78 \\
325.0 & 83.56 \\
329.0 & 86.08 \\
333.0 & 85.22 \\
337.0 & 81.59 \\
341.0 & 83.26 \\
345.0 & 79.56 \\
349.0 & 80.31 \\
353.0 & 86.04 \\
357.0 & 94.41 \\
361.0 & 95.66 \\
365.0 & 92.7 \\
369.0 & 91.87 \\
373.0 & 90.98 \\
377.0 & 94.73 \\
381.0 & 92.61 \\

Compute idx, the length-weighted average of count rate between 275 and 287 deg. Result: 77.1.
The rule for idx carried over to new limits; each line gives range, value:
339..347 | 81.4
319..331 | 84.8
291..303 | 75.8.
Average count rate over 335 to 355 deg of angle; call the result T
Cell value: 82.2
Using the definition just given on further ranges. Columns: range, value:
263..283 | 78.6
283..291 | 79.5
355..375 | 93.1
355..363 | 95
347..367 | 89.8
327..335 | 85.7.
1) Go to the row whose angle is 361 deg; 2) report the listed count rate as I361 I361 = 95.66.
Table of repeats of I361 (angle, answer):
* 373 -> 90.98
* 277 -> 79.43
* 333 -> 85.22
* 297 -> 74.17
